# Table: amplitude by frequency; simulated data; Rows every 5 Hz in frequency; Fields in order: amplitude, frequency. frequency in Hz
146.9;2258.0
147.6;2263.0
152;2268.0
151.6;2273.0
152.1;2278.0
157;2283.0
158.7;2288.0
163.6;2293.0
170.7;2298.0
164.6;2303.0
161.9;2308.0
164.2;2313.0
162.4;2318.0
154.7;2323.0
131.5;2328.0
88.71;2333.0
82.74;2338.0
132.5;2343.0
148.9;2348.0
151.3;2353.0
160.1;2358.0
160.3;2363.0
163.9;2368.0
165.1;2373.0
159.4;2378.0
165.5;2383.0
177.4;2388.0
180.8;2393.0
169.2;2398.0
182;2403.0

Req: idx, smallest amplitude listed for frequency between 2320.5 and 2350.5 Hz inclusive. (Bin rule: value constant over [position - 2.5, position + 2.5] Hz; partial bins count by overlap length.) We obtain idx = 82.74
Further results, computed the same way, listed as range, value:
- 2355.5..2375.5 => 160.1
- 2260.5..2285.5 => 147.6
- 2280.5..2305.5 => 157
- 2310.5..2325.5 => 154.7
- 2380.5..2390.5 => 165.5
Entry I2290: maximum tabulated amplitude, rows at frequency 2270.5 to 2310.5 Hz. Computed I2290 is 170.7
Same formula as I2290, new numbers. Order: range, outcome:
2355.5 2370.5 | 163.9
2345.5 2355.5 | 151.3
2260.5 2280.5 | 152.1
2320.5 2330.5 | 154.7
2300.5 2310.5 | 164.6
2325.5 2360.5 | 160.1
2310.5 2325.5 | 164.2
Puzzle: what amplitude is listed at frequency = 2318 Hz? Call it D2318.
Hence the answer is 162.4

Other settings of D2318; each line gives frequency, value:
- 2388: 177.4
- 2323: 154.7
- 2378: 159.4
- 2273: 151.6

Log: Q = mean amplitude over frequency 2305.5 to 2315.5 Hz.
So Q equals 163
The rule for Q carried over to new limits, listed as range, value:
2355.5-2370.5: 161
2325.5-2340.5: 101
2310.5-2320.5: 163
